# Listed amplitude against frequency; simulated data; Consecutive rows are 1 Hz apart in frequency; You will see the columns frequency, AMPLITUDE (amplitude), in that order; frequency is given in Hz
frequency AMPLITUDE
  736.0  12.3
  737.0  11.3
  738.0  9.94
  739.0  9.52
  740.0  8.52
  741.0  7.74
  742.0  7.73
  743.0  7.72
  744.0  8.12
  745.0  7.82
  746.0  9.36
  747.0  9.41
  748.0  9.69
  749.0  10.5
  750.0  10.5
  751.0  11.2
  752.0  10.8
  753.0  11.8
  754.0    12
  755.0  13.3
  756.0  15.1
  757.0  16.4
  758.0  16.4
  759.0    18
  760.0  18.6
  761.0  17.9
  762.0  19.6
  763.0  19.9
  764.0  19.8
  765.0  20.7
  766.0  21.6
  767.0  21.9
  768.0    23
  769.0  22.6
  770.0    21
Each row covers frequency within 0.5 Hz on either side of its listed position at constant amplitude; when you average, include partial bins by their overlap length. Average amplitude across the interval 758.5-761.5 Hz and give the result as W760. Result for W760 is 18.2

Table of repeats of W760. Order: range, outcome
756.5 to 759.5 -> 16.9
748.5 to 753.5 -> 11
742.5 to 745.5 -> 7.89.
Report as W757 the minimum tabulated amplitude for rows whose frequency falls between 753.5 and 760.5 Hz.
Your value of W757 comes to 12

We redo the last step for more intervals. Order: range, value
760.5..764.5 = 17.9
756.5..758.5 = 16.4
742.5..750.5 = 7.72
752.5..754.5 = 11.8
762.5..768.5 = 19.8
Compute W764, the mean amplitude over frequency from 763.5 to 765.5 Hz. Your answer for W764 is 20.2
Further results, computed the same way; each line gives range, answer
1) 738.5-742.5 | 8.38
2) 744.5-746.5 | 8.59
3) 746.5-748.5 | 9.55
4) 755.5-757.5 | 15.8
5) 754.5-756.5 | 14.2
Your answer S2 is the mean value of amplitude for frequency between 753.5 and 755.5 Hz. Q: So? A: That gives 12.7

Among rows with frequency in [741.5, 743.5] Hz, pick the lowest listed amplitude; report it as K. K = 7.72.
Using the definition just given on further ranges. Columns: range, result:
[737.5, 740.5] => 8.52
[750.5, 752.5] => 10.8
